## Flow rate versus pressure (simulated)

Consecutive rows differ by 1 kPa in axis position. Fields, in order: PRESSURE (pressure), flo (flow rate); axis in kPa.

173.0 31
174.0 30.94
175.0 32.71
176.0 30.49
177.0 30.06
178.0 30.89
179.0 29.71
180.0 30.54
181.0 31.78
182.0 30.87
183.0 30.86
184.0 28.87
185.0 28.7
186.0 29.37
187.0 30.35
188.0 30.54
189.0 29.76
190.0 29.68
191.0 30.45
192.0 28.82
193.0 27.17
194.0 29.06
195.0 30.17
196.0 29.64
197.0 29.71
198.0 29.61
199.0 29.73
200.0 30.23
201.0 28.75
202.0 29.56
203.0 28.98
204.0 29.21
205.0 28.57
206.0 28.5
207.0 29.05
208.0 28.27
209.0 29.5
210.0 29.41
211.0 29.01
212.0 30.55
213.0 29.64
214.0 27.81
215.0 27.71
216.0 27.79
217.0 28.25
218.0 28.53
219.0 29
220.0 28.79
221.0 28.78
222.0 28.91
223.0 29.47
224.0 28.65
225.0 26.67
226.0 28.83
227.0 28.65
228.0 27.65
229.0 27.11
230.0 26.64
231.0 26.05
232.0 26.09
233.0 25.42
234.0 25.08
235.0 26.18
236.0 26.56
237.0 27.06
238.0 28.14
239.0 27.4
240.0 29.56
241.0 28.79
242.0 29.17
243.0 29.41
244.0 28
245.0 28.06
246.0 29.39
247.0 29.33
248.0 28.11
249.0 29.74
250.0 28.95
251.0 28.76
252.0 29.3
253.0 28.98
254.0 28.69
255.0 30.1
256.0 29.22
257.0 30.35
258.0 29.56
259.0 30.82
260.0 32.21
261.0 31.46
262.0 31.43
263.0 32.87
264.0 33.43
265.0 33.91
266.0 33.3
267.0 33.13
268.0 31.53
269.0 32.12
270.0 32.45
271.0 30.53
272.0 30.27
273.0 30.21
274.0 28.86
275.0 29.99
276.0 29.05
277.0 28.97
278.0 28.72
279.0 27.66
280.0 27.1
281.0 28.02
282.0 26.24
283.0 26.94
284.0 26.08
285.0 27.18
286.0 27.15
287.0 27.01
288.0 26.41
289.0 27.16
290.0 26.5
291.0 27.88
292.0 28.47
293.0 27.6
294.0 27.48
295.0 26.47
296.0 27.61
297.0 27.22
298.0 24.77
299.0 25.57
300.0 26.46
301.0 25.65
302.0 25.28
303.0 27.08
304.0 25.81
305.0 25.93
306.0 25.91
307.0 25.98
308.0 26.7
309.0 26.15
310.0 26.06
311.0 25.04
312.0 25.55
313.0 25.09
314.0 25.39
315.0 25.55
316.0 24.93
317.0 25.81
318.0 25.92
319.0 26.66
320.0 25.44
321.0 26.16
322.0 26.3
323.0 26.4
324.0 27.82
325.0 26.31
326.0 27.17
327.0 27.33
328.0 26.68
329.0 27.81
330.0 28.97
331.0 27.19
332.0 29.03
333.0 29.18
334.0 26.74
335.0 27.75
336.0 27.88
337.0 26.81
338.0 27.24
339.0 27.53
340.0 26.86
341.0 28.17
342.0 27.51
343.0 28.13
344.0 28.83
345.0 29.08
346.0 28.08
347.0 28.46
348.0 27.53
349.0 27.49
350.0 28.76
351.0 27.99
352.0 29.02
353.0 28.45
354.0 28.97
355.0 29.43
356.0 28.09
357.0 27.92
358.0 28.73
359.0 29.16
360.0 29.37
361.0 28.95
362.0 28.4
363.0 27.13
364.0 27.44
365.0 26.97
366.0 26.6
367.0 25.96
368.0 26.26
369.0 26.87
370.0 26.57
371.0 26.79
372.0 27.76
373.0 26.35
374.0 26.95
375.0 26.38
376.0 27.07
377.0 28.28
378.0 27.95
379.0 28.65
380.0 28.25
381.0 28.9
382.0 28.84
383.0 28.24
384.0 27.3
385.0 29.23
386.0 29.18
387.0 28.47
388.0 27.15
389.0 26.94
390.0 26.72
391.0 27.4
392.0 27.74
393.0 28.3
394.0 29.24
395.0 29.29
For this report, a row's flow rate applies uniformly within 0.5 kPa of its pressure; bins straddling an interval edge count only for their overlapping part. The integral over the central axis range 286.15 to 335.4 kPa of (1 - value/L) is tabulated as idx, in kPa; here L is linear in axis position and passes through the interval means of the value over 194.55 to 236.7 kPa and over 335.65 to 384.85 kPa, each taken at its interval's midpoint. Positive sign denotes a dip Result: 2.5 kPa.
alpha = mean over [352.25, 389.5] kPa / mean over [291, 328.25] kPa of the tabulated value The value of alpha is 1.06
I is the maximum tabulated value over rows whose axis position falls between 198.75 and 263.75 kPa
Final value 32.87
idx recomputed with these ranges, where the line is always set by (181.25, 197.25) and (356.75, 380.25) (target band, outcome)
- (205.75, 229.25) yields 0.6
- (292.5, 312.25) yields 1.5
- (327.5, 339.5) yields 0.1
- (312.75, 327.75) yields 1.0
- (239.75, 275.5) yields -1.9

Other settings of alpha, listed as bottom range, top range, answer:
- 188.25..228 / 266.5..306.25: 0.96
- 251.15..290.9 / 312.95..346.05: 0.92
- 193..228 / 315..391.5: 0.95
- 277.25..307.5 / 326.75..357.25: 1.05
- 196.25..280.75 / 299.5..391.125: 0.94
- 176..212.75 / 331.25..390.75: 0.94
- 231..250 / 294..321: 0.93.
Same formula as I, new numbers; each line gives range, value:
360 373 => 29.37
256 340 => 33.91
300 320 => 27.08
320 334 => 29.18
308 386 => 29.43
